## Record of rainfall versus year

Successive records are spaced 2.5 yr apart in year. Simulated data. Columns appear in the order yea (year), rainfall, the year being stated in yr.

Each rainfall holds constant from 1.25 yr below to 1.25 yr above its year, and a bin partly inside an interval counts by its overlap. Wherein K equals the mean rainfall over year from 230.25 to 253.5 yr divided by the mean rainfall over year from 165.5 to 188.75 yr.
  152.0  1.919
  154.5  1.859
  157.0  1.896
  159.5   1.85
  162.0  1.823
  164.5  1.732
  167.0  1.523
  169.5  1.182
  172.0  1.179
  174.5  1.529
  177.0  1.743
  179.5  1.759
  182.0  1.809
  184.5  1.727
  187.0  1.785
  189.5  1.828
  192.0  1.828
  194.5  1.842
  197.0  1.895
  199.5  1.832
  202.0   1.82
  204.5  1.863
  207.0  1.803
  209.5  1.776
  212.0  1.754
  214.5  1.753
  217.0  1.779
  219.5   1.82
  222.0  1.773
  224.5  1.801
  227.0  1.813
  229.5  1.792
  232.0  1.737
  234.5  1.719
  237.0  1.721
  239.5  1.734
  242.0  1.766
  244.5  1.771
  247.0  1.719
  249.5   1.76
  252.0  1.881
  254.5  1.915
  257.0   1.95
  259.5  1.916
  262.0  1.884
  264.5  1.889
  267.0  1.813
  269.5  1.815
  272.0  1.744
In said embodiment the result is 1.1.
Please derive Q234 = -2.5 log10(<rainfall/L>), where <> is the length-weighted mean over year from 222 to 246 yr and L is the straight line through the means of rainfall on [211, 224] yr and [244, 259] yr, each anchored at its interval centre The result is 0.028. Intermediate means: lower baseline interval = 1.78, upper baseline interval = 1.84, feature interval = 1.76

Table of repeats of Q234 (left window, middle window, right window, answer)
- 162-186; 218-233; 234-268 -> -0.03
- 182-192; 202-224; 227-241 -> -0.02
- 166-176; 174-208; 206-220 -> -0.16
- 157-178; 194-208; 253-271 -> -0.09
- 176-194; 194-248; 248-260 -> 0.03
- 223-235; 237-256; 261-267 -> 0.02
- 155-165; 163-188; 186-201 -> 0.15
